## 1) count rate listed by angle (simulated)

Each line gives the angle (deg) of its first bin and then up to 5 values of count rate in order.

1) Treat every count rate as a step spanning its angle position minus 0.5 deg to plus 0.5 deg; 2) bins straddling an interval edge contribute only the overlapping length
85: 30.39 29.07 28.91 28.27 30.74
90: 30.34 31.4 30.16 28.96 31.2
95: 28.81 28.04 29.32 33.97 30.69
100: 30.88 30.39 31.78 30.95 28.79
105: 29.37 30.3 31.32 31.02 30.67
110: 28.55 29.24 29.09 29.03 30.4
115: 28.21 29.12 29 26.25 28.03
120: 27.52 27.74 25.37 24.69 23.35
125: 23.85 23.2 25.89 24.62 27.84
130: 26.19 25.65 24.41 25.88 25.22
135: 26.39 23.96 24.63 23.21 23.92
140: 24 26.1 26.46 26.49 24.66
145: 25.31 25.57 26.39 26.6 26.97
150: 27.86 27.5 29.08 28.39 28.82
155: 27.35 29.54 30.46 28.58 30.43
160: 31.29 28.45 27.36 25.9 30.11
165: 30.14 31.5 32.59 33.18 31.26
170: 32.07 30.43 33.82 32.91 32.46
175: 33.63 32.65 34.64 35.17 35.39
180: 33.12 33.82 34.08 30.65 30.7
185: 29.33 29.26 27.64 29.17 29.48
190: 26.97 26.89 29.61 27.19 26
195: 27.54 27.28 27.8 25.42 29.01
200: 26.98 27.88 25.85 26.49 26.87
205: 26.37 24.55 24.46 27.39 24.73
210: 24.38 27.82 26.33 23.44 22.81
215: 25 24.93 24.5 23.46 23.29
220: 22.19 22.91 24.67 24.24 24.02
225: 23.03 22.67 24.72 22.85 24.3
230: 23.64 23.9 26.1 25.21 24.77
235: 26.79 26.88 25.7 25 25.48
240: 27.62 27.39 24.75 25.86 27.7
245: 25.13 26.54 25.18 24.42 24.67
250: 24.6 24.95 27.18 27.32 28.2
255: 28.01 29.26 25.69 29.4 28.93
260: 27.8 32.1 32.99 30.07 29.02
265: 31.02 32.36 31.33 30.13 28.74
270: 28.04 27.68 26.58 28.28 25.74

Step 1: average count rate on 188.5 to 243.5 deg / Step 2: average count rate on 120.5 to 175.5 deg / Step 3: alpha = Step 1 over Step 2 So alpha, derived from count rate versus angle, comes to 0.92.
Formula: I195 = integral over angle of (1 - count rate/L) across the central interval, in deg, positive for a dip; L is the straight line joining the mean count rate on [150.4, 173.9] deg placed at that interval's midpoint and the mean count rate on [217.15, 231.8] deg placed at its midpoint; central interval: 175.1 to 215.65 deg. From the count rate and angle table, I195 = -2.4 deg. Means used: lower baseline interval 30.1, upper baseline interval 23.6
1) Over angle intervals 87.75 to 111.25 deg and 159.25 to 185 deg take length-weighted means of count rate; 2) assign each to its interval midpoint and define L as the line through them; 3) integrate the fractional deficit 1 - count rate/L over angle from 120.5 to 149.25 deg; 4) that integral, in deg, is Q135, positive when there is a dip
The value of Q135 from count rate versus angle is 5.3 deg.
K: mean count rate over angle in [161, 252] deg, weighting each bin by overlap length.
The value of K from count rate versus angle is 27.4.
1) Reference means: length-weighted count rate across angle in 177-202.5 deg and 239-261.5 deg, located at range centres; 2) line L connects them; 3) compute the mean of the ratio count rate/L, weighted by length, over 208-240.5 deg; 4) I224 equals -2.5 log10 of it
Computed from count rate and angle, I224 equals 0.14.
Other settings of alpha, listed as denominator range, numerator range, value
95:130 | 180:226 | 0.94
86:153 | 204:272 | 0.95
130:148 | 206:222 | 0.97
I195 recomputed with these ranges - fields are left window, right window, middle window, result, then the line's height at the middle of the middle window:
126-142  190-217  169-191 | -4.91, 25.9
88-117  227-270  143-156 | 0.88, 29.1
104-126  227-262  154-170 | -1.43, 27.5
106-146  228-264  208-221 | 1.06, 26.6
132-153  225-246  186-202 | -1.32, 25.5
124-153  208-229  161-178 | -4.40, 25.1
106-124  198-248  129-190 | -4.25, 27.1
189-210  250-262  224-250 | 2.35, 27.7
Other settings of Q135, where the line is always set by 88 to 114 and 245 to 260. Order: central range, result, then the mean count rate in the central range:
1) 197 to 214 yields 1.05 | 26.1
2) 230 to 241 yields 0.56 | 25.7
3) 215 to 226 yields 1.49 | 23.7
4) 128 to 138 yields 1.37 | 25.4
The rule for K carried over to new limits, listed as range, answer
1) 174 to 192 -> 31.3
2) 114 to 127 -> 26.5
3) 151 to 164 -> 28.8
